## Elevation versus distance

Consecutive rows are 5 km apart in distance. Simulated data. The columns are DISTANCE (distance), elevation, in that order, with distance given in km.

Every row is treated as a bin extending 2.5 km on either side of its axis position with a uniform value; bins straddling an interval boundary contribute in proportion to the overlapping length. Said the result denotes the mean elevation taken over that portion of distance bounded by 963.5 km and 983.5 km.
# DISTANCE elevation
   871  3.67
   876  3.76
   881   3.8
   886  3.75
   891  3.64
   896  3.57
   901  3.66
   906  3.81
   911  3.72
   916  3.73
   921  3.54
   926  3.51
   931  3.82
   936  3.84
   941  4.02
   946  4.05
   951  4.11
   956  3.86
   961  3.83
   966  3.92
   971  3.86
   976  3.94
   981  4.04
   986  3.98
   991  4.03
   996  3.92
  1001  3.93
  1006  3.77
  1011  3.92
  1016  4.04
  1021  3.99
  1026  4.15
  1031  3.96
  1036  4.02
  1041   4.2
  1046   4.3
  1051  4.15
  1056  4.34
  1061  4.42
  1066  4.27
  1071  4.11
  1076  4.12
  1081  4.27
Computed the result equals 3.94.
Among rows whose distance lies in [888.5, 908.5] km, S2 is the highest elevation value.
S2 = 3.81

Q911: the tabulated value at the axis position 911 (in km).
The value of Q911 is 3.72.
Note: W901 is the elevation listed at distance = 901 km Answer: 3.66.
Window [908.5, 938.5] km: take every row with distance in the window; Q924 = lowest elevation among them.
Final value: 3.51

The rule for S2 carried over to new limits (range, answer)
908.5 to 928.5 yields 3.73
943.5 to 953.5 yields 4.11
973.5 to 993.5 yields 4.04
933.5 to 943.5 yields 4.02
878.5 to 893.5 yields 3.8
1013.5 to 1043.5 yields 4.2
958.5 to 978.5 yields 3.94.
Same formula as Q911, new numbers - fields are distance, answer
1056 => 4.34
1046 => 4.3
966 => 3.92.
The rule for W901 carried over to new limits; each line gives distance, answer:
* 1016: 4.04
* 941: 4.02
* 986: 3.98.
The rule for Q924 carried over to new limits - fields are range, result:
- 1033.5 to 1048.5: 4.02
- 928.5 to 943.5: 3.82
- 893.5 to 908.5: 3.57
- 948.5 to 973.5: 3.83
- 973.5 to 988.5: 3.94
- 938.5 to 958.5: 3.86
